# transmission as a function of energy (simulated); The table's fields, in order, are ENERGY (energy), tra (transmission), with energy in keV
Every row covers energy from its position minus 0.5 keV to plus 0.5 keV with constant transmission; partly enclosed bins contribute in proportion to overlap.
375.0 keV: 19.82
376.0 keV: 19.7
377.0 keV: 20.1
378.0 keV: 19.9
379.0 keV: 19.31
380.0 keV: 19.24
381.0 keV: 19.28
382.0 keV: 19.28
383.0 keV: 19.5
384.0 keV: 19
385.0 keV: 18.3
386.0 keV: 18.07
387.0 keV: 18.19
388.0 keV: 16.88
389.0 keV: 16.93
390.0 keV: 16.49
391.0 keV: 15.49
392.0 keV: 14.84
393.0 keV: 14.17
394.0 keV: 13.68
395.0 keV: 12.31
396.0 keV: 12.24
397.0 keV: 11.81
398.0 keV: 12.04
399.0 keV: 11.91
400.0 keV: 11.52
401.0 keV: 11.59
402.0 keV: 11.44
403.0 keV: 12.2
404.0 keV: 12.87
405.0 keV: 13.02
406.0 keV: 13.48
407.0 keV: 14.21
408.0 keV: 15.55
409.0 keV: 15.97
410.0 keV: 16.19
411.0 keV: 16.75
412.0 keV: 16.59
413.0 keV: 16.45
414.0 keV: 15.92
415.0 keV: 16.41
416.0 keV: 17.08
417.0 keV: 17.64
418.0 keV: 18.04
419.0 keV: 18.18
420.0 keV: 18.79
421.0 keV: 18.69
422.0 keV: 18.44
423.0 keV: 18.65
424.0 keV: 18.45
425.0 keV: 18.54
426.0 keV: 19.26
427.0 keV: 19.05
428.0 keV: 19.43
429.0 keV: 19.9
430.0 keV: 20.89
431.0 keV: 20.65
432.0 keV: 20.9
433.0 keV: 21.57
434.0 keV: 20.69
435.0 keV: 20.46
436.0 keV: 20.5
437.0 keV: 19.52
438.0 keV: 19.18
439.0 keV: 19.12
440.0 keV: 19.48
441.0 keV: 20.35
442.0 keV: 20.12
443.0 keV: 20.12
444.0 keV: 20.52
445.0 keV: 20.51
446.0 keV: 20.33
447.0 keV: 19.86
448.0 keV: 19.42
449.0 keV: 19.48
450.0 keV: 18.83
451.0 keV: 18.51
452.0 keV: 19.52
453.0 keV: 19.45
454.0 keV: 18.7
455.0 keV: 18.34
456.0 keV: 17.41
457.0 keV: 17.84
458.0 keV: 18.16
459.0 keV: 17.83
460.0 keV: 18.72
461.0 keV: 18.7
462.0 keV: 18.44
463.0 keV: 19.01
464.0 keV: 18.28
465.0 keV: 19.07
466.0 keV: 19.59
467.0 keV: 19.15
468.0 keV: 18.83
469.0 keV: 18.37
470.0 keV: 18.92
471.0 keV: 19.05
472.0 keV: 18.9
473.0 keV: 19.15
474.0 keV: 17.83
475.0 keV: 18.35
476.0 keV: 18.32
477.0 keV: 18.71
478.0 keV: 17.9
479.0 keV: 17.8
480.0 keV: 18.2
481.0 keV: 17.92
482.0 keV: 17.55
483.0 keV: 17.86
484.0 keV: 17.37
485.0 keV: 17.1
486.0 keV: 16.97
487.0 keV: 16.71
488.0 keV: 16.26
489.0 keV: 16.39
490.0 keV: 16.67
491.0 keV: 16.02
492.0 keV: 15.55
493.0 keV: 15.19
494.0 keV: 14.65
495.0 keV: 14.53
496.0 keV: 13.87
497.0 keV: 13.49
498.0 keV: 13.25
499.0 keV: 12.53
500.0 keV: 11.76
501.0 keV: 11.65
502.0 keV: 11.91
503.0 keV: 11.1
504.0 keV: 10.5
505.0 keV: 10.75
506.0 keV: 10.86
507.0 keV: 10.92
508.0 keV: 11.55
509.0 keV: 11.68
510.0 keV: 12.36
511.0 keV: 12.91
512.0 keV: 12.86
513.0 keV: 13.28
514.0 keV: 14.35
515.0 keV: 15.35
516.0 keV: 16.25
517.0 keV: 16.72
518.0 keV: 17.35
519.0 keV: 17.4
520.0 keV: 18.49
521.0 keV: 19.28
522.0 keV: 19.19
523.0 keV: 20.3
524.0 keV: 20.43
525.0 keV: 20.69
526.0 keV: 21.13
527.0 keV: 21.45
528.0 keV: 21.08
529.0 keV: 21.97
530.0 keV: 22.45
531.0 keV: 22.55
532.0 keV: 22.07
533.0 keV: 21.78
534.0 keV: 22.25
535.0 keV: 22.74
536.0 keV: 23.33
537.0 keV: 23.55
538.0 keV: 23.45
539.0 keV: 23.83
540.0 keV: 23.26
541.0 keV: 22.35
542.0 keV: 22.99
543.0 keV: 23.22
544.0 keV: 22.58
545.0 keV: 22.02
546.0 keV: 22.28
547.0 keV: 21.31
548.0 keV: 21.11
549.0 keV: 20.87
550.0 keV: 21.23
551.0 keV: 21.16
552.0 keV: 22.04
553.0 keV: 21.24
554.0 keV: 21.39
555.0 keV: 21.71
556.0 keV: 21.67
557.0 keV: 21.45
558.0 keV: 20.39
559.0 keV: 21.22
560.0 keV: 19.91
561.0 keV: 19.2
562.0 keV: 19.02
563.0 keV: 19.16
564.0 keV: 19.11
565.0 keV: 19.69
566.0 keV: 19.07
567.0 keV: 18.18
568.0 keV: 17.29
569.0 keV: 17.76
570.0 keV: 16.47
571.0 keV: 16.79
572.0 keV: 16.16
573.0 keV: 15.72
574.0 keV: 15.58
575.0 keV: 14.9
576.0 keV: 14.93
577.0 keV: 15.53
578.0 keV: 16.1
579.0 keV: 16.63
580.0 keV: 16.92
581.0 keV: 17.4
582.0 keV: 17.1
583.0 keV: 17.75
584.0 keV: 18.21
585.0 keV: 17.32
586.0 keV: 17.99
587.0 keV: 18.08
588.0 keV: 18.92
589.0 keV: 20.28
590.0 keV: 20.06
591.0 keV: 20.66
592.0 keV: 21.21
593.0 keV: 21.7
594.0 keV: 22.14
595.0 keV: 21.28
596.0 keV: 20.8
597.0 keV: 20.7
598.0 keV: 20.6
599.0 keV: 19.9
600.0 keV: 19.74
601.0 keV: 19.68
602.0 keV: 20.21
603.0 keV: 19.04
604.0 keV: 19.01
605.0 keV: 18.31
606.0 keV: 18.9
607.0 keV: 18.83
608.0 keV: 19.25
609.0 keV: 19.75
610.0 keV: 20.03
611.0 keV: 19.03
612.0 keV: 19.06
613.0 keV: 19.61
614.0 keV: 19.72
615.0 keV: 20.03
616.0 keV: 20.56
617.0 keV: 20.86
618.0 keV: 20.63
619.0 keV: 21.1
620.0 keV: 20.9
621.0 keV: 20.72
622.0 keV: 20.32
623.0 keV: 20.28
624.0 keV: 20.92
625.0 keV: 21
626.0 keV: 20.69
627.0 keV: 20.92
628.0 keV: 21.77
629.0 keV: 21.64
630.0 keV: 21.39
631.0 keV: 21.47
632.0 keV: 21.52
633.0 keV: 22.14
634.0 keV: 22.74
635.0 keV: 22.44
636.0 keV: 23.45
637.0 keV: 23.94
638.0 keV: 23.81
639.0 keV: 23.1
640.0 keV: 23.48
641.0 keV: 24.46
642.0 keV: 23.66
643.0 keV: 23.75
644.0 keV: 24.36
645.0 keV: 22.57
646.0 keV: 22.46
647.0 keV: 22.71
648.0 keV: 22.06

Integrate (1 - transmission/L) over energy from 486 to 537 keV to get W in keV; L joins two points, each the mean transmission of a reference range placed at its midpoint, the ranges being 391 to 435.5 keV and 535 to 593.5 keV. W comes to 5.9 keV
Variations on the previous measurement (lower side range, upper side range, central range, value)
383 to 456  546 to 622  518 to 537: -2.38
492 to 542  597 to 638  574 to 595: 1.37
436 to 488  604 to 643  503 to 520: 5.20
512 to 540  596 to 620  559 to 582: 2.88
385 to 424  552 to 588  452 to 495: -3.40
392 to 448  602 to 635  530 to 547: -3.22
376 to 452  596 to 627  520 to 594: -2.72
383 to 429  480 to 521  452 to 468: -3.64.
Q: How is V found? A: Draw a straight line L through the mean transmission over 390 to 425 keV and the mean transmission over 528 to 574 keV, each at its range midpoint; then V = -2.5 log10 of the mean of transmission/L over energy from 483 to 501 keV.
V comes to 0.21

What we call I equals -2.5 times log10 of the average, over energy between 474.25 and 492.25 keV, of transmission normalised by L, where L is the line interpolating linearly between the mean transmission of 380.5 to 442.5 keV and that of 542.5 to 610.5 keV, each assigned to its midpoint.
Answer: 0.04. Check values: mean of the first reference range 17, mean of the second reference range 19.4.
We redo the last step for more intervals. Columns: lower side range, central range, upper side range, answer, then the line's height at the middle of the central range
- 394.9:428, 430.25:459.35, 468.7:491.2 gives -0.177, 16.7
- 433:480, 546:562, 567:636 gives -0.094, 19.3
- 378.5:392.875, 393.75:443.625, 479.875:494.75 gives 0.026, 17.4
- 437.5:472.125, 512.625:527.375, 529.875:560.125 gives 0.173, 21.2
